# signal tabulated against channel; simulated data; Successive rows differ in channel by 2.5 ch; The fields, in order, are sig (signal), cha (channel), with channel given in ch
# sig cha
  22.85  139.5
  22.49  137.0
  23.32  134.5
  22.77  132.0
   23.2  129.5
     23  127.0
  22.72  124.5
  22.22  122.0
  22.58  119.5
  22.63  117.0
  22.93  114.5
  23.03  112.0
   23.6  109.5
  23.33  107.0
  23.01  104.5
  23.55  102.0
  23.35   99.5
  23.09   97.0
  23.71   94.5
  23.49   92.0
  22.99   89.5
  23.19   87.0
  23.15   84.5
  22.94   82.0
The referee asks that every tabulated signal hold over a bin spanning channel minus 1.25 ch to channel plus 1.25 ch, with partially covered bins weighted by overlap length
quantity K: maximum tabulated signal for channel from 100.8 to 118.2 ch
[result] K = 23.6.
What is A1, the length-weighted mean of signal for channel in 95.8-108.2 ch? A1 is 23.3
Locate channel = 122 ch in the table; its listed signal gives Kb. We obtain 22.22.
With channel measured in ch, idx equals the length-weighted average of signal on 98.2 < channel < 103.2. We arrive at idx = 23.4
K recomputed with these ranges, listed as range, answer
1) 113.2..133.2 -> 23.2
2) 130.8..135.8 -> 23.32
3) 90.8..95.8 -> 23.71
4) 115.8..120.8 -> 22.63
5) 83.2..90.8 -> 23.19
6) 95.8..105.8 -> 23.55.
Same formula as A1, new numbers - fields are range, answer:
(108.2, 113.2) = 23.3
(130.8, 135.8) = 23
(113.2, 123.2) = 22.6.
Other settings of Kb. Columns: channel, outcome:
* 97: 23.09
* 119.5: 22.58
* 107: 23.33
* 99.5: 23.35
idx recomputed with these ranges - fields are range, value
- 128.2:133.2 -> 23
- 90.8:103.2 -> 23.4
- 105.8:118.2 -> 23.1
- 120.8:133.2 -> 22.8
